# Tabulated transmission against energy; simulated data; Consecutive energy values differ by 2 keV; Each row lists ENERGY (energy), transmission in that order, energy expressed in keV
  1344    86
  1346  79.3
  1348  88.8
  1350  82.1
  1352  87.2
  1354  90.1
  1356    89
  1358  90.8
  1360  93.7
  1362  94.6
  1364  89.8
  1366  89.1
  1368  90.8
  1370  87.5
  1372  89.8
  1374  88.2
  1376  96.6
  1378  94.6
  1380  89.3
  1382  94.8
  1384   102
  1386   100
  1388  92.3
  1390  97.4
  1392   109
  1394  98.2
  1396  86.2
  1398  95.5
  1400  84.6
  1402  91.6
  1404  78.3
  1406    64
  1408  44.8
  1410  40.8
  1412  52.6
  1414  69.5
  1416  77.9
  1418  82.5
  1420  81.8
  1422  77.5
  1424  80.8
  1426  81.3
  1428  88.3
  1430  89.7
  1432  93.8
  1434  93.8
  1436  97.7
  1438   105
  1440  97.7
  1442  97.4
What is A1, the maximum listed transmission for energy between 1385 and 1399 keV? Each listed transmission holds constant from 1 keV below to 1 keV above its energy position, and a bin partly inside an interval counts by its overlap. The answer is 109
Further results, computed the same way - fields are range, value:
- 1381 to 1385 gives 102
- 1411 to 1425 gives 82.5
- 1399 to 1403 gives 91.6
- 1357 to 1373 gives 94.6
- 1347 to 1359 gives 90.8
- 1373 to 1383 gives 96.6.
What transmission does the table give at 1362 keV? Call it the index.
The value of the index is 94.6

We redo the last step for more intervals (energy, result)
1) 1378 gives 94.6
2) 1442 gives 97.4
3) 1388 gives 92.3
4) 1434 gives 93.8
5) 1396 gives 86.2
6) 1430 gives 89.7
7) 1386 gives 100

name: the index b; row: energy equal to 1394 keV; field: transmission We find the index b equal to 98.2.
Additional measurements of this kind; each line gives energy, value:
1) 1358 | 90.8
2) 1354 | 90.1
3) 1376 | 96.6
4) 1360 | 93.7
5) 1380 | 89.3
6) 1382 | 94.8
